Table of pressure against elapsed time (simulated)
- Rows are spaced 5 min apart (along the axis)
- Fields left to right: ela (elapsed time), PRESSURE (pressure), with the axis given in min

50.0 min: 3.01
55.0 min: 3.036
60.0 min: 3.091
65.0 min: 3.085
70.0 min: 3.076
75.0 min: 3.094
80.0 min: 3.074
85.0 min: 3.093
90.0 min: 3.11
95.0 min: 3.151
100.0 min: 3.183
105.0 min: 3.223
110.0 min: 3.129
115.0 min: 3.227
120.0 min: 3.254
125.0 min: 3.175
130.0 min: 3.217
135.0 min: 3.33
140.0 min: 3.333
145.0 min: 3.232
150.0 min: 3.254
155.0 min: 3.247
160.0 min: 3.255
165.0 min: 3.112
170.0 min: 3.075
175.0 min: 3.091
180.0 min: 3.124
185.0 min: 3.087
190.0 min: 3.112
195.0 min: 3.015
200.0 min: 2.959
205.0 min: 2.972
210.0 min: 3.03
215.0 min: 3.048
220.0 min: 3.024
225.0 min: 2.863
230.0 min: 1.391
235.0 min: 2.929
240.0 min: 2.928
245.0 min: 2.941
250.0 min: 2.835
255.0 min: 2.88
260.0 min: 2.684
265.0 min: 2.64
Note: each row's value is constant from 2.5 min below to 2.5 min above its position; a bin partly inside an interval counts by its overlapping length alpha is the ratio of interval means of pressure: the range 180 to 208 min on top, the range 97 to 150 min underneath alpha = 0.9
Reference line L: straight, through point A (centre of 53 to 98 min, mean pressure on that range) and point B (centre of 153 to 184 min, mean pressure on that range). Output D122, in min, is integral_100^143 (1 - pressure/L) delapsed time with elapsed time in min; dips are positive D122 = -1.58 min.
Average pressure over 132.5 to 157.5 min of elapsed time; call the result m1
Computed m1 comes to 3.28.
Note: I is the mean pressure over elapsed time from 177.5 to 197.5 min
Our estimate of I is 3.08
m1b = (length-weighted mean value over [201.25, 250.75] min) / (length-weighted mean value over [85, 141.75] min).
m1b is 0.87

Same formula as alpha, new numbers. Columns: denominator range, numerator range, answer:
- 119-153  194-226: 0.92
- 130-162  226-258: 0.81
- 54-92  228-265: 0.87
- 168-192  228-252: 0.85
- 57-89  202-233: 0.88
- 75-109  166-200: 0.98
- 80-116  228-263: 0.85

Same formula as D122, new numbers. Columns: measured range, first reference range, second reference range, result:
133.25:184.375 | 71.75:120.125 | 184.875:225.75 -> -2.1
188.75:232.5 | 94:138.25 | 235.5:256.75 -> 2.5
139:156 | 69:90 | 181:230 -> -1.5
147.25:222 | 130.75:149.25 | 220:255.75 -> -2.0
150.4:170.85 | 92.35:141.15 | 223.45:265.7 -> -1.1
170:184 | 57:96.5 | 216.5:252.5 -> -1.2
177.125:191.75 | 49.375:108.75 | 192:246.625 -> -1.1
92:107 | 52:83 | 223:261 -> -0.9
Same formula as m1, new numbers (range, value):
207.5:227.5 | 2.99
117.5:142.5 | 3.26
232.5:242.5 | 2.93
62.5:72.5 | 3.08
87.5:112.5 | 3.16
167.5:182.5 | 3.1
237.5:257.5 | 2.9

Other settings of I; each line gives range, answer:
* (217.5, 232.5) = 2.43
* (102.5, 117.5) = 3.19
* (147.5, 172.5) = 3.19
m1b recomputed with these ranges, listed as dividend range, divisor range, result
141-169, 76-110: 1.03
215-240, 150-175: 0.83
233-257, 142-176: 0.91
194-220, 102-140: 0.93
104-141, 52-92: 1.05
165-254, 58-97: 0.94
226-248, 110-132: 0.80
